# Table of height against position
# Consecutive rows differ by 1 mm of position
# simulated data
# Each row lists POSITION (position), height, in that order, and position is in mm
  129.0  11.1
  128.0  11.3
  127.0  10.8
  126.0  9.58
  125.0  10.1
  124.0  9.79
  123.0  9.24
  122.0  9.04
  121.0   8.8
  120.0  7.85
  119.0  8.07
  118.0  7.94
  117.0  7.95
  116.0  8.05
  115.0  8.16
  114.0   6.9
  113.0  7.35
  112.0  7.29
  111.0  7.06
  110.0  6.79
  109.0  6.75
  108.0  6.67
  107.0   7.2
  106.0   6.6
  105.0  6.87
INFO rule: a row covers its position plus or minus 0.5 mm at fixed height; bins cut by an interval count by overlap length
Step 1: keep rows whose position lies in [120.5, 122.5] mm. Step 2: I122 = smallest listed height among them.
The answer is 8.8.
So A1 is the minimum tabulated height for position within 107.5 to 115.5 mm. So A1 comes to 6.67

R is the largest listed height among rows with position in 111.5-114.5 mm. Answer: 7.35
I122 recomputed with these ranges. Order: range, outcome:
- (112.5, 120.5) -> 6.9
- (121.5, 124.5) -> 9.04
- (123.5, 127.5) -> 9.58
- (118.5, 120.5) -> 7.85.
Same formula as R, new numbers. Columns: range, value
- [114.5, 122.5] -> 9.04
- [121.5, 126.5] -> 10.1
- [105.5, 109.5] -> 7.2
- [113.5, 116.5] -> 8.16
